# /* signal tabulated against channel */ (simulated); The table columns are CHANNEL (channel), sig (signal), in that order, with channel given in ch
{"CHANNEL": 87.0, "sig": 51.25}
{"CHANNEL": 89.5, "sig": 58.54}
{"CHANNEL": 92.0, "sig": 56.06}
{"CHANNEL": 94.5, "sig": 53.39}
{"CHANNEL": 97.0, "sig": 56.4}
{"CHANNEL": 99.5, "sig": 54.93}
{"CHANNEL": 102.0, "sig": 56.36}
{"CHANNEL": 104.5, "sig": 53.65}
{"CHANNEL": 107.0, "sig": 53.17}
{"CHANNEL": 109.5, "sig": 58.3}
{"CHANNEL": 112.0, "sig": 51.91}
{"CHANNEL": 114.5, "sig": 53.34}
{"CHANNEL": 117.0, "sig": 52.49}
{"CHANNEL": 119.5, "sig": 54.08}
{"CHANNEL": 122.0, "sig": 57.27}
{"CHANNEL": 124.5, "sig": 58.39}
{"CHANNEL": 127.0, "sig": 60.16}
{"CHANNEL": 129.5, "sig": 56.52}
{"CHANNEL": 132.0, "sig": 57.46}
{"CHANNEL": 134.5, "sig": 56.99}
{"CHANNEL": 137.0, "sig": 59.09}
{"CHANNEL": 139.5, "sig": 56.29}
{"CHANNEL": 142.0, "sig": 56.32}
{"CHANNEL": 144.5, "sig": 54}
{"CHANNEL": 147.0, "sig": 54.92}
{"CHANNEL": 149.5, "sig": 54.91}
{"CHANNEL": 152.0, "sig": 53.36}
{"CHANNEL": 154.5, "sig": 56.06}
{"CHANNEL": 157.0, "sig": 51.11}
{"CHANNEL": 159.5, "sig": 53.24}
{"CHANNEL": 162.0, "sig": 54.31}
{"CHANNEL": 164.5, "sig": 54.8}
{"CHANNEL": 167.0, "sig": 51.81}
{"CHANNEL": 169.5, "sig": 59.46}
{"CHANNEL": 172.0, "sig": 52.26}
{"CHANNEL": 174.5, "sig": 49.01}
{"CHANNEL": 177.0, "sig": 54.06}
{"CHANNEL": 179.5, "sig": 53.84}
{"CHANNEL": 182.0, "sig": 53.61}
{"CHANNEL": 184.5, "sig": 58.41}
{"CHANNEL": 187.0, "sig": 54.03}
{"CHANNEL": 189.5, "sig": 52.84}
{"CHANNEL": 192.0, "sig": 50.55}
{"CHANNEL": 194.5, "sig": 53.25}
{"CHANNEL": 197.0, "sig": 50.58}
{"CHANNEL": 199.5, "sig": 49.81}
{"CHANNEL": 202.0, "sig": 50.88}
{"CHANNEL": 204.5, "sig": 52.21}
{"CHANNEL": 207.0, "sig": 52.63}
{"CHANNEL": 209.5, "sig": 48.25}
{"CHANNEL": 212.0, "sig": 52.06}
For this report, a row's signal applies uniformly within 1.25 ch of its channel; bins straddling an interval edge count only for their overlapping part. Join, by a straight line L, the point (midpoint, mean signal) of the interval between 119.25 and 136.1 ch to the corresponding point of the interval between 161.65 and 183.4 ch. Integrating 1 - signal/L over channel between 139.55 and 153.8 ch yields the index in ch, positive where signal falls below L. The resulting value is 0.3 ch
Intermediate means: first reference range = 57.5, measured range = 54.9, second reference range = 53.7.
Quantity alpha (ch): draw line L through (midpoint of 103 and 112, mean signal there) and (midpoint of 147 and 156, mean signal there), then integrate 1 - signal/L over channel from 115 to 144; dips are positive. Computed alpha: -1.1 ch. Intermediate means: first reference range 54.6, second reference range 54.7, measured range 56.7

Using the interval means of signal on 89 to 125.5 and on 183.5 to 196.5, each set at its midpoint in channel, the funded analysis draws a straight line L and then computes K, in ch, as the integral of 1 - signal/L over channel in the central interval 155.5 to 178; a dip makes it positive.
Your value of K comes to 0.3 ch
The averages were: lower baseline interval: 55.1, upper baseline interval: 53.5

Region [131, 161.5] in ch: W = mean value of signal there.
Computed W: 55.3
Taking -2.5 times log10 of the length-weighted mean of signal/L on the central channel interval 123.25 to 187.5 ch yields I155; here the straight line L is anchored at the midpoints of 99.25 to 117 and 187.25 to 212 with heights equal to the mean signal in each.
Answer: -0.047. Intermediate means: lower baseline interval 54.4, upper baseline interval 51.4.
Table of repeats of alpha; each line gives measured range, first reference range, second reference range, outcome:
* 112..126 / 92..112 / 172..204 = -0.1 ch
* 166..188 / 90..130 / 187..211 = -0.7 ch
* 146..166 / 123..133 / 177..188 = 0.9 ch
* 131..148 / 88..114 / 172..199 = -0.7 ch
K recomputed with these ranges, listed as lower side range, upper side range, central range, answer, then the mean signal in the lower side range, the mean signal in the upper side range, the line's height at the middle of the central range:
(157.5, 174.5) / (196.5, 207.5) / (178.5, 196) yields -0.5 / 53.8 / 51.2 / 52.2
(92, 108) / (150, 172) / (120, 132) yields -0.7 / 54.8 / 54.2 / 54.5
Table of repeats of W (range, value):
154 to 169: 53.7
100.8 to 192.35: 54.9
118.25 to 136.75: 57.4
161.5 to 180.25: 53.7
